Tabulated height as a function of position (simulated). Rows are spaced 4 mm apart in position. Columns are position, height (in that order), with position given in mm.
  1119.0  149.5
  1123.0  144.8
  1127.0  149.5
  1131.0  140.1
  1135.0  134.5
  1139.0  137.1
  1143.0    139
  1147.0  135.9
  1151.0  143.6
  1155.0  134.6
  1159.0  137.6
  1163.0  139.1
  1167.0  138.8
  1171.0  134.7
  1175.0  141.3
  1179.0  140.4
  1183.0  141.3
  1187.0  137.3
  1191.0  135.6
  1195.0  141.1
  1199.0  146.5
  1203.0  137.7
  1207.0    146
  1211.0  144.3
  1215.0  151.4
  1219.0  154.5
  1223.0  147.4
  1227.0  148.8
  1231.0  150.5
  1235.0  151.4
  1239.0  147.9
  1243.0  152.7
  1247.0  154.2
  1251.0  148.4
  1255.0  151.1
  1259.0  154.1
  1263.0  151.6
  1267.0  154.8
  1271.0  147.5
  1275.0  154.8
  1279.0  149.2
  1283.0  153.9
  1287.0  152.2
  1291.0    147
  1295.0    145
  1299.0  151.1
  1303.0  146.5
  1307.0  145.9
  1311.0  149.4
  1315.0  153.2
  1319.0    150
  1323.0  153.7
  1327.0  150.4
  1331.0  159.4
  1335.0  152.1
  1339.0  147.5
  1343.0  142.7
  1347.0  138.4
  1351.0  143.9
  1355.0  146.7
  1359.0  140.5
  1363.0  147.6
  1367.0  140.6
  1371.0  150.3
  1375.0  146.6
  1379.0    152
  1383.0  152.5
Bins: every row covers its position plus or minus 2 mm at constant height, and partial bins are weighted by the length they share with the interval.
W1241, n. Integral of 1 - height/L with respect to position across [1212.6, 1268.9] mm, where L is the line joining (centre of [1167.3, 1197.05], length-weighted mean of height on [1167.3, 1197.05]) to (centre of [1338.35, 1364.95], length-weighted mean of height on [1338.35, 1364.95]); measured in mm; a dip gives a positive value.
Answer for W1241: -4.3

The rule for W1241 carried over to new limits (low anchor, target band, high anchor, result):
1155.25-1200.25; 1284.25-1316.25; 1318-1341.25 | 0.2 mm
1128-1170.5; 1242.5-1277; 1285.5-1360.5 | -1.8 mm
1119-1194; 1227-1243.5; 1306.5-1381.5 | -0.8 mm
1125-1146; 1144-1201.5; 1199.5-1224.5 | 1.7 mm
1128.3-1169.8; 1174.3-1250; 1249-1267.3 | 0.1 mm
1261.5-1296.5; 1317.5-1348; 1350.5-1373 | -0.5 mm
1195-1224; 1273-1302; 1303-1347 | -0.3 mm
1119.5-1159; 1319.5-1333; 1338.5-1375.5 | -1.0 mm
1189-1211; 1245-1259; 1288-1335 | -0.6 mm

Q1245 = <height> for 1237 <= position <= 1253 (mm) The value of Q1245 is 151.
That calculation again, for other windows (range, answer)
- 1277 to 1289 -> 152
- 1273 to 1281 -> 152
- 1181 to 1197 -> 139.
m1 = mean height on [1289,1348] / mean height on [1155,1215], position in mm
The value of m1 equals 1.1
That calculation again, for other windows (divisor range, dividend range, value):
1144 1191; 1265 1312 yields 1.08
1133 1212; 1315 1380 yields 1.06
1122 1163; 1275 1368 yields 1.06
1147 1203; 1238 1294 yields 1.09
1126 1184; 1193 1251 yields 1.07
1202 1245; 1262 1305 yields 1.01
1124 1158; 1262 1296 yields 1.08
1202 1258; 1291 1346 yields 1.00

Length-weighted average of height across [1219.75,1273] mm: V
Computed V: 151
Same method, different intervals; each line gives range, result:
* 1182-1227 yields 144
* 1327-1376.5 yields 147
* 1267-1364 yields 149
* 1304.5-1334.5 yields 152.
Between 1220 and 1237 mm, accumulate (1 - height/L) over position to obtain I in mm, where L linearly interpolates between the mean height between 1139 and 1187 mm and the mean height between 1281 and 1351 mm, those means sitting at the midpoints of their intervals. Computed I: -0.8 mm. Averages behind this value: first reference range 139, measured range 150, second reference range 149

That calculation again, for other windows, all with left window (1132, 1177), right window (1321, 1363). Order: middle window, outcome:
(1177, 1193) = 0.09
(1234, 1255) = -1.24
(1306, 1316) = -0.24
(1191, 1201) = -0.15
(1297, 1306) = -0.19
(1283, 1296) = -0.39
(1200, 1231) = -1.39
